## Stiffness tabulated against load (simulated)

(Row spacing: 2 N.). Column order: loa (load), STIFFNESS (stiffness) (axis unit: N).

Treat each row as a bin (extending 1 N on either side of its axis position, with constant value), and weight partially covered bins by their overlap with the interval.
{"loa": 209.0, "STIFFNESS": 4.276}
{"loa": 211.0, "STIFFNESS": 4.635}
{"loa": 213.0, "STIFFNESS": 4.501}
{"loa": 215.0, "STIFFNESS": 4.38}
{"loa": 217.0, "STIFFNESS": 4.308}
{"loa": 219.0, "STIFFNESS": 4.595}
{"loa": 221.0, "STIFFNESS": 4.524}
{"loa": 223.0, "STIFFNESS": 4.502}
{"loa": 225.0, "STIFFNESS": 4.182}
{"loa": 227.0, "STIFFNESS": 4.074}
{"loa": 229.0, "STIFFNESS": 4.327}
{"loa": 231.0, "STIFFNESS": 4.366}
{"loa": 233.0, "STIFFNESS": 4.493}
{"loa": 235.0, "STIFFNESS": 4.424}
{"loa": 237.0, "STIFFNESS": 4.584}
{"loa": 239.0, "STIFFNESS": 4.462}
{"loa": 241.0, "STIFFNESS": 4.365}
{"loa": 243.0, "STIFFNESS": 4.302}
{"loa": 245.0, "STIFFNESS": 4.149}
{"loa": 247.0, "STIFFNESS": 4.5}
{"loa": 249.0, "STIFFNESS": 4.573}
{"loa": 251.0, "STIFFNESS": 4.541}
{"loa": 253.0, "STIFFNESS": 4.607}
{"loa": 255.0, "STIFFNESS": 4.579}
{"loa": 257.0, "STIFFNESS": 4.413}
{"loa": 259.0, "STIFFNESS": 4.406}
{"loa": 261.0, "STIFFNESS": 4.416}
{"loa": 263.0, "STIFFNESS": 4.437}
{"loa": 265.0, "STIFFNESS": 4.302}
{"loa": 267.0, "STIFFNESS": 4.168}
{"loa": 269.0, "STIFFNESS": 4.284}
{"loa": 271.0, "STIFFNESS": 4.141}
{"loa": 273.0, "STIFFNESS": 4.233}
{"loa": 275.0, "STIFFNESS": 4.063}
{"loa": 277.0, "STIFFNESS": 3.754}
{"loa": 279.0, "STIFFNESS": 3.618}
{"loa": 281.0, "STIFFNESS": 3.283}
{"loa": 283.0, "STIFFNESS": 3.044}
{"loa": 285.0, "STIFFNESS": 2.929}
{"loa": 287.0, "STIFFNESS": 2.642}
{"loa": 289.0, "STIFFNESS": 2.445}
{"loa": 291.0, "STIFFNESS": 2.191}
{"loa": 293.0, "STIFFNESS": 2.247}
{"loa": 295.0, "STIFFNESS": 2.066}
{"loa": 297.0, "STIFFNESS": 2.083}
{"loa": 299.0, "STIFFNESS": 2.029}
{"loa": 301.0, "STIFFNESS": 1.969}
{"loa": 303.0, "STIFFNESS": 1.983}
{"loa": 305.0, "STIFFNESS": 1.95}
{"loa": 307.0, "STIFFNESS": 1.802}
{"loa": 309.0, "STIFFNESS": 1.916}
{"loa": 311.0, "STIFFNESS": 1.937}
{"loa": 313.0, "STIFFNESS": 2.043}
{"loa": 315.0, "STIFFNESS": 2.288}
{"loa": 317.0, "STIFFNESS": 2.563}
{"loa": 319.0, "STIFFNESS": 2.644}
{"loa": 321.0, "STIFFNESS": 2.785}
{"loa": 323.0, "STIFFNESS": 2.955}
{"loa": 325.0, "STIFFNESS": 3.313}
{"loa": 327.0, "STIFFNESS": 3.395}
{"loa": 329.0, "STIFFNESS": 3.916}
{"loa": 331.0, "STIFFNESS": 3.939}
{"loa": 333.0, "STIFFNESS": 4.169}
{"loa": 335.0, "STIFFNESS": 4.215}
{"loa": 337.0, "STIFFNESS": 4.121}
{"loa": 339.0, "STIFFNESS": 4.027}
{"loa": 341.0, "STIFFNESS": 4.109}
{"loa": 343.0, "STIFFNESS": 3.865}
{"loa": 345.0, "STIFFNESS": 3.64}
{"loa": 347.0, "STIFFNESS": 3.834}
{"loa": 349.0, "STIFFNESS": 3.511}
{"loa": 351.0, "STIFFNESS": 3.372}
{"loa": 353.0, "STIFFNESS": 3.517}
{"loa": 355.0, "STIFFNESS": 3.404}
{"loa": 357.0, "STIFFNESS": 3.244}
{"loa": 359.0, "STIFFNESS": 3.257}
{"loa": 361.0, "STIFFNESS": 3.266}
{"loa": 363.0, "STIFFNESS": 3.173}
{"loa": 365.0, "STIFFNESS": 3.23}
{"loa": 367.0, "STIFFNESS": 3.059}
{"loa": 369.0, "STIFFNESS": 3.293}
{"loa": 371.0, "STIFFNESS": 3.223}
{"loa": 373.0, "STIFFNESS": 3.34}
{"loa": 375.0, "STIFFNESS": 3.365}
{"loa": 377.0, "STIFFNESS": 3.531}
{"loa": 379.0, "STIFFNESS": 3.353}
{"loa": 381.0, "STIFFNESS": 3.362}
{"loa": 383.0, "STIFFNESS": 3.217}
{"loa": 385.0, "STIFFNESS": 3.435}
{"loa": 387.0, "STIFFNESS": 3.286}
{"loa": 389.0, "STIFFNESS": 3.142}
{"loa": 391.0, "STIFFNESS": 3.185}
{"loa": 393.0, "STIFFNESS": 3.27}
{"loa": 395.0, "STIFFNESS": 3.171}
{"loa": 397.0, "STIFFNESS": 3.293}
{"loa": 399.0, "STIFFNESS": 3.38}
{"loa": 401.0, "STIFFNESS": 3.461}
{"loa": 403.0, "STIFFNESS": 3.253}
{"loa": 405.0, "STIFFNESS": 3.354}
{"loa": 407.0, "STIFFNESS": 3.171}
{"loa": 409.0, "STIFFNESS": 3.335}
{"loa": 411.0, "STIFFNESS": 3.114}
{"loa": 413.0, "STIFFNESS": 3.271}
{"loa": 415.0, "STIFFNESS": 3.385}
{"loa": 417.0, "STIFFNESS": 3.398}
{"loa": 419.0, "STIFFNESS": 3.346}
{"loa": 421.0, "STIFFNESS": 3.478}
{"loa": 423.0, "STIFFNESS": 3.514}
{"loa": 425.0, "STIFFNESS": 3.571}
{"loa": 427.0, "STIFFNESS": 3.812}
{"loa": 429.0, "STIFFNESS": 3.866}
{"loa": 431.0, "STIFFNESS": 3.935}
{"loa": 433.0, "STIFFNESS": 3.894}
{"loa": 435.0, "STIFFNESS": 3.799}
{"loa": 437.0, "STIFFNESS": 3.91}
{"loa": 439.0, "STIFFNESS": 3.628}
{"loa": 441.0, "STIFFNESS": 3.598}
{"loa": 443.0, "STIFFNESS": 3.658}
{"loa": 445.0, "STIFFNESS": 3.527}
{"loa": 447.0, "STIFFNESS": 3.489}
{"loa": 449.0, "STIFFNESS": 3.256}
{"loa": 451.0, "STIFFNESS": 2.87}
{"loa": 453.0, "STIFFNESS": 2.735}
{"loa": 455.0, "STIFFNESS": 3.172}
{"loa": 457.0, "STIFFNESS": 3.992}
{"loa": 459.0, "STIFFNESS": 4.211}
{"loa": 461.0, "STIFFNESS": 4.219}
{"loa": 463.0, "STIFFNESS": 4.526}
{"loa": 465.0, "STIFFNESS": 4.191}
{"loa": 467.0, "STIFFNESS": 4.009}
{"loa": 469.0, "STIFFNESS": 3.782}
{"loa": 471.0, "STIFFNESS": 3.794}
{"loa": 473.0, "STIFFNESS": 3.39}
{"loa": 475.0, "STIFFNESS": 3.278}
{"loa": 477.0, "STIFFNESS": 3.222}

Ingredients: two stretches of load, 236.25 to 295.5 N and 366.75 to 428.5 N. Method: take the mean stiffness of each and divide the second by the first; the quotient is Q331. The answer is 0.9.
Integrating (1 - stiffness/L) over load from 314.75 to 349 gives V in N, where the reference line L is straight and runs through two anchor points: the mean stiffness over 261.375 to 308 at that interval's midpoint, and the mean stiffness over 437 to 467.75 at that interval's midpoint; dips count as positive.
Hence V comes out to -3.3 N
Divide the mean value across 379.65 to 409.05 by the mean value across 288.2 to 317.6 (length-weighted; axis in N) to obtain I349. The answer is 1.57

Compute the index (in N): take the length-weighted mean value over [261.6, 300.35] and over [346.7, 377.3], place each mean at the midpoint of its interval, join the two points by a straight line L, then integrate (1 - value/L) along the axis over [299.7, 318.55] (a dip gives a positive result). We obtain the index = 7.0 N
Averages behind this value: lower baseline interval 3.26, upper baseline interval 3.34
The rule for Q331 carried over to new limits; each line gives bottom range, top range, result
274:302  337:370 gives 1.28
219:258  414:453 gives 0.80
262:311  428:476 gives 1.25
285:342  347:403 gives 1.19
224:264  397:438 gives 0.80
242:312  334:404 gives 1.02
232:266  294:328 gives 0.53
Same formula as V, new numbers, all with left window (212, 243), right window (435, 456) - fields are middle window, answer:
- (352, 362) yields 1.2 N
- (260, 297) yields 6.7 N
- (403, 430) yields 0.8 N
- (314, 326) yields 3.7 N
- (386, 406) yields 1.9 N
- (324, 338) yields 0.2 N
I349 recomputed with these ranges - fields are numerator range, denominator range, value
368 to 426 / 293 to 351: 1.12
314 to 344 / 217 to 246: 0.80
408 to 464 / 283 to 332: 1.43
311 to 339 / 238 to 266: 0.73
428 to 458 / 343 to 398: 1.06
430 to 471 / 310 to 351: 1.11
